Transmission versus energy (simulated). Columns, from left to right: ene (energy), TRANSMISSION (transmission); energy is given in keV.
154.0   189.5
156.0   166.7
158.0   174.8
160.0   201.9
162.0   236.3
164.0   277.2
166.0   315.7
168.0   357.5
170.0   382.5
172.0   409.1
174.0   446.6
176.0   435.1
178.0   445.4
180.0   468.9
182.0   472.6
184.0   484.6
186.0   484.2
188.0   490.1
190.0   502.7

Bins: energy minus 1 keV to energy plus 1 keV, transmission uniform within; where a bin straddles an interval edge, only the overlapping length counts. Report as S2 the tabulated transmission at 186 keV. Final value 484.2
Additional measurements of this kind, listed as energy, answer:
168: 357.5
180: 468.9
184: 484.6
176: 435.1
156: 166.7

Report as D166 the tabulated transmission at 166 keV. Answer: 315.7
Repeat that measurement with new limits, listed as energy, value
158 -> 174.8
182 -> 472.6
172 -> 409.1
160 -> 201.9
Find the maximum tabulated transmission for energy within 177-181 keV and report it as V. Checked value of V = 468.9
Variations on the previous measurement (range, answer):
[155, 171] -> 382.5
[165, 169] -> 357.5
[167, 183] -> 472.6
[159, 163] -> 236.3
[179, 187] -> 484.6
